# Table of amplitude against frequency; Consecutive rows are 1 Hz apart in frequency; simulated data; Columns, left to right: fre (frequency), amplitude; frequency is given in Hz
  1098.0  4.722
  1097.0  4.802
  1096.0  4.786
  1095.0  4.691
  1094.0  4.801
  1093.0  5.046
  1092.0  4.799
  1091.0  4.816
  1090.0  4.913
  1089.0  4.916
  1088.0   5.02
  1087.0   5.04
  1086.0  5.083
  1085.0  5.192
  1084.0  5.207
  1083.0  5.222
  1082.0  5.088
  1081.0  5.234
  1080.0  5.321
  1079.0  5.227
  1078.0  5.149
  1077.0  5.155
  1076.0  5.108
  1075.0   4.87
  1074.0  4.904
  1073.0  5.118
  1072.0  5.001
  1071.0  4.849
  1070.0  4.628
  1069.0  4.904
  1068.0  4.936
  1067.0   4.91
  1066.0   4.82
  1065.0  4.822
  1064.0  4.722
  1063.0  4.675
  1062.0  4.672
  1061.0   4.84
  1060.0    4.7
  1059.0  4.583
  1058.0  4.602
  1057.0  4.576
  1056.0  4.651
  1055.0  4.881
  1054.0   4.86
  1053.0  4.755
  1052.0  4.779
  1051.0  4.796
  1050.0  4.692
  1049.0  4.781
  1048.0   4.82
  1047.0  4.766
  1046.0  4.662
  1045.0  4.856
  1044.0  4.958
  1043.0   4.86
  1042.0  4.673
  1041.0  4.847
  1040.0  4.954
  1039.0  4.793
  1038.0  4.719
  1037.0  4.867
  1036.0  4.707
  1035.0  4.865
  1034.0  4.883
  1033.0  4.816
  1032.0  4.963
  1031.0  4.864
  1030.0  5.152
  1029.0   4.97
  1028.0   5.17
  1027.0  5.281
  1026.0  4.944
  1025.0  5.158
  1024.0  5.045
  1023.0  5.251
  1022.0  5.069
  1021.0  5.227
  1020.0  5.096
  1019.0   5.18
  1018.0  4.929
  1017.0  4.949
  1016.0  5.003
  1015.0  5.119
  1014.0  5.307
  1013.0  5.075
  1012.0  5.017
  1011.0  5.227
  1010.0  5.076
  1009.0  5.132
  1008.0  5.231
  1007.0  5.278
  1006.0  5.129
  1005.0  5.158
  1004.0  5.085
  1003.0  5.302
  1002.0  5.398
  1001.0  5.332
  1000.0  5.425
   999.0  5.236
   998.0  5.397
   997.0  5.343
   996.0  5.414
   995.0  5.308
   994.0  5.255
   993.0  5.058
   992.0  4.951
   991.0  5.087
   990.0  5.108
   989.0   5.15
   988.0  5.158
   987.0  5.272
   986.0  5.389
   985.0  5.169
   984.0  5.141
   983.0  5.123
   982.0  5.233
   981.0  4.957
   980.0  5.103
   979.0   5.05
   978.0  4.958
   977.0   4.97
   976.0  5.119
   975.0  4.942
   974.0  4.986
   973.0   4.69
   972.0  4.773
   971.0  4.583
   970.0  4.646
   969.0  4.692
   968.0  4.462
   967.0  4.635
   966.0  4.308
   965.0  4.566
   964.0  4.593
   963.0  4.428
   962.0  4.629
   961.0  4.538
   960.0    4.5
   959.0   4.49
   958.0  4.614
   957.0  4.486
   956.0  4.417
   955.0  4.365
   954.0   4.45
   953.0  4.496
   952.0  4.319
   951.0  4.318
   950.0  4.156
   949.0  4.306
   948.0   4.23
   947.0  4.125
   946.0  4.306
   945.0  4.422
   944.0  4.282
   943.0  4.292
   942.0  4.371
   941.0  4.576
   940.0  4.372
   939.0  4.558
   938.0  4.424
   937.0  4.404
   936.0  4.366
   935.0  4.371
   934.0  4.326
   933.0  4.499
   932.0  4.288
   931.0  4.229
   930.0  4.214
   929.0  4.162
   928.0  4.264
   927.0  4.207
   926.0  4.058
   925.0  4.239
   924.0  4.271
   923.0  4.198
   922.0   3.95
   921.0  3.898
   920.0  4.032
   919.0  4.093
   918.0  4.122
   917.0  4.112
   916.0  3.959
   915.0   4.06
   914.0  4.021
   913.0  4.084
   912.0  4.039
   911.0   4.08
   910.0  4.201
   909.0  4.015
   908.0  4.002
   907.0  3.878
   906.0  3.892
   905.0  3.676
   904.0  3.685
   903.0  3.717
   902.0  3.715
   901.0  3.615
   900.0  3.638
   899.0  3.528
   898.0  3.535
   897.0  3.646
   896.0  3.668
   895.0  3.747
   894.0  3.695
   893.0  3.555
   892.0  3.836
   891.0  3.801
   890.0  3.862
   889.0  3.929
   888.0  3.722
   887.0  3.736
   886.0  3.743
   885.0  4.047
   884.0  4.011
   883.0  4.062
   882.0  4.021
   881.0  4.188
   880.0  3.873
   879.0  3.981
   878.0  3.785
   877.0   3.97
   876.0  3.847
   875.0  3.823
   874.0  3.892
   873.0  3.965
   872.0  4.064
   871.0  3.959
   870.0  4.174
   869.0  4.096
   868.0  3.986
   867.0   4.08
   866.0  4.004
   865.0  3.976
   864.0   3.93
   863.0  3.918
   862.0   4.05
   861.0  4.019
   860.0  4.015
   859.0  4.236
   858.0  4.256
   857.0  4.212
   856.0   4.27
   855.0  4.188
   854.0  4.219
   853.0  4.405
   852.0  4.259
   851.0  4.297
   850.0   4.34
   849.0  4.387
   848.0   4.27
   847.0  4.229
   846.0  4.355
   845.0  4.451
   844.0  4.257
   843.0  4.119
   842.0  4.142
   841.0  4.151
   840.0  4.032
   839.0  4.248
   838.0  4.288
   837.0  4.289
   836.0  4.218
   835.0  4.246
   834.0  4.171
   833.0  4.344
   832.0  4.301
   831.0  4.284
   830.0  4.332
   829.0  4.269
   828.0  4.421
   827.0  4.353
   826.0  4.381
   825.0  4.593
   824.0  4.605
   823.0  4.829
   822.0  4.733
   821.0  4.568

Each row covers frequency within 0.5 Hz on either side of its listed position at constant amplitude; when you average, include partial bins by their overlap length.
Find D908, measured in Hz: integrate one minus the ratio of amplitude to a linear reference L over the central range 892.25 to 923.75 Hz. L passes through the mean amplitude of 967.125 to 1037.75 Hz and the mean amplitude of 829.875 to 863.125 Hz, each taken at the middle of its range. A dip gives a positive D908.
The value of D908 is 4.76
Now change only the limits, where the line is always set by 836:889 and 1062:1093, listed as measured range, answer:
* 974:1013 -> -4.5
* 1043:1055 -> 0.2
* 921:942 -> 0.4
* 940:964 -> 0.3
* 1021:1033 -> -0.8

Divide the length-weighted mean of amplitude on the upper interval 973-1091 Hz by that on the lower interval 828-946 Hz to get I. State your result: 1.2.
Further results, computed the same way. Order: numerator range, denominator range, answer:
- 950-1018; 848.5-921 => 1.25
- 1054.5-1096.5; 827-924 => 1.22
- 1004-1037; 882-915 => 1.32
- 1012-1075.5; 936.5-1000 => 1.03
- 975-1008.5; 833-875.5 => 1.25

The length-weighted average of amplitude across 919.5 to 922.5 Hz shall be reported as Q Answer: 3.96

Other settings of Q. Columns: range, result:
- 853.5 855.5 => 4.2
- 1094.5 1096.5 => 4.74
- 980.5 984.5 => 5.11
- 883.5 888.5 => 3.85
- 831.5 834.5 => 4.27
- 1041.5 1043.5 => 4.77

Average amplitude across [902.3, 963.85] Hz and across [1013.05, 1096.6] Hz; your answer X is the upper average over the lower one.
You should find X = 1.16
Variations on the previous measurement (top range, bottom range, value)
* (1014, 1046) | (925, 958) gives 1.15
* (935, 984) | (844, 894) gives 1.13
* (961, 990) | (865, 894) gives 1.24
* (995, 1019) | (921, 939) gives 1.22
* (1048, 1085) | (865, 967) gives 1.19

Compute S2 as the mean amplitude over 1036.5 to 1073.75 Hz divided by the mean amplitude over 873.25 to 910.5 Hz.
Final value 1.25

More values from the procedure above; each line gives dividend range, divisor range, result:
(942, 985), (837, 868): 1.10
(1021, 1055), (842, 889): 1.20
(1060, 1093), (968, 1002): 0.98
